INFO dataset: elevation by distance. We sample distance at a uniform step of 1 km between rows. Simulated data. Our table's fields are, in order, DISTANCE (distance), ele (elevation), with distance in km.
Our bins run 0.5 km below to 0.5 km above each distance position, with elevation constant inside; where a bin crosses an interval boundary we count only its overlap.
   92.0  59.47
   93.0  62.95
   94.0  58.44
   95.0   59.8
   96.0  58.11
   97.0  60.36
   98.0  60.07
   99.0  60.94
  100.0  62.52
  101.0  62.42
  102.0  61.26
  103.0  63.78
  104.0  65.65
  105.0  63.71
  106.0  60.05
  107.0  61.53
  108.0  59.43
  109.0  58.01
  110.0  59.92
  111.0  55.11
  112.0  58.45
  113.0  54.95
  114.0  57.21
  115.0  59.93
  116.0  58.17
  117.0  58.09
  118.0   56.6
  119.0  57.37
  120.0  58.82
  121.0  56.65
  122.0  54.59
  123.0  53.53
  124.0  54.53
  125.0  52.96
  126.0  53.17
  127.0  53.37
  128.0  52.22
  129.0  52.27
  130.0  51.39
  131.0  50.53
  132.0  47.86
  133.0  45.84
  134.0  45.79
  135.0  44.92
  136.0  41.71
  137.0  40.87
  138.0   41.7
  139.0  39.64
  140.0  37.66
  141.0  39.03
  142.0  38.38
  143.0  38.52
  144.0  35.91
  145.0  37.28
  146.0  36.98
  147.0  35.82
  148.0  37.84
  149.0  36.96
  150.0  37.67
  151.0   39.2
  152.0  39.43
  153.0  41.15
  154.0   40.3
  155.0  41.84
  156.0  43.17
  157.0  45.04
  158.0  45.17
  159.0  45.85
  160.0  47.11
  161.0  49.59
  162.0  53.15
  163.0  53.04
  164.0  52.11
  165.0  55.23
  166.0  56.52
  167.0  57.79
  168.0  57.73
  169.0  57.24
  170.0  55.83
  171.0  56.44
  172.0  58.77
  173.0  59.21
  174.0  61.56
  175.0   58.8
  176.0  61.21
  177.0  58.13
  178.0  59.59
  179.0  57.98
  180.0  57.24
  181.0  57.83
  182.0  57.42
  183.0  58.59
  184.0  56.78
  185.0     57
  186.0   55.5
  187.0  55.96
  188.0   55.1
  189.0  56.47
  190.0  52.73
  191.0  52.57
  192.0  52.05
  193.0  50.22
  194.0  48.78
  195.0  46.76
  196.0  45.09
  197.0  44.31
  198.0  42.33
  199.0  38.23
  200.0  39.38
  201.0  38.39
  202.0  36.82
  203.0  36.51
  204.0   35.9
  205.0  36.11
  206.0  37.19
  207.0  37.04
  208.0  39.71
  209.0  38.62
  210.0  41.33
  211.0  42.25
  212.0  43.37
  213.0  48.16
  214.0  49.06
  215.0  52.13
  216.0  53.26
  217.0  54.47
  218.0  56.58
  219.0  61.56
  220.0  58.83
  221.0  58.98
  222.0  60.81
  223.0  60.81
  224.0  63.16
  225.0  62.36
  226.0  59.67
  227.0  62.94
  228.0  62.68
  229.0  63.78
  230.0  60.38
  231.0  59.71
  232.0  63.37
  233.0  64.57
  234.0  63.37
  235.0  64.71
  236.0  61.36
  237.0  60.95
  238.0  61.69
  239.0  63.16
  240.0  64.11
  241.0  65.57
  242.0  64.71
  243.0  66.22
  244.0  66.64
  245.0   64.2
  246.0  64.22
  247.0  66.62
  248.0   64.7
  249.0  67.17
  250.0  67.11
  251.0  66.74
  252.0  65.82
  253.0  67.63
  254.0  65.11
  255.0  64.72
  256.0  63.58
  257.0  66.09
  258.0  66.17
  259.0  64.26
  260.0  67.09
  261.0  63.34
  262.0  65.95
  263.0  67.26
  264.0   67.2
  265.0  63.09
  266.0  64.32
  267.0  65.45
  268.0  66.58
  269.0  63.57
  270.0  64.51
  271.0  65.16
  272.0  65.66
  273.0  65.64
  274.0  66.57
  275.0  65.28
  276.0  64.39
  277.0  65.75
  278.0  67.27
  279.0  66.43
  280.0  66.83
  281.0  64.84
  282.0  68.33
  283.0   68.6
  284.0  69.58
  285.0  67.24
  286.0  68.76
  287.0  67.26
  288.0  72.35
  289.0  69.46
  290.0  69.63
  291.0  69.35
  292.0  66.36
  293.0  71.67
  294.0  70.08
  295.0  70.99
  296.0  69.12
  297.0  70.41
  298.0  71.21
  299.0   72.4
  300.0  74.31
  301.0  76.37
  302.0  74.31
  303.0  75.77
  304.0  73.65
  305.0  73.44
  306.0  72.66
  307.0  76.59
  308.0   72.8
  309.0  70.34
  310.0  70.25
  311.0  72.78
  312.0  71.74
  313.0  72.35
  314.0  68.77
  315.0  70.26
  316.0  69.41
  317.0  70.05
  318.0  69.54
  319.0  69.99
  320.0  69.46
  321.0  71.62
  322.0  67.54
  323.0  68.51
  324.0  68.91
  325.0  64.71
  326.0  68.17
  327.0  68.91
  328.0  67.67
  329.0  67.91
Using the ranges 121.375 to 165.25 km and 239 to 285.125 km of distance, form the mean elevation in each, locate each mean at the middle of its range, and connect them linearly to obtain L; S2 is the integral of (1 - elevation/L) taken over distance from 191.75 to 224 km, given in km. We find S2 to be 5.6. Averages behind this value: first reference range 45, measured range 46.6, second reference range 65.8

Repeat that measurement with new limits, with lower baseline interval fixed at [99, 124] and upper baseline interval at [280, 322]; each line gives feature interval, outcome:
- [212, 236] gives 2.52 km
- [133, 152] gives 6.71 km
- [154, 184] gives 4.01 km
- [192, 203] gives 3.62 km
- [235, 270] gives 1.39 km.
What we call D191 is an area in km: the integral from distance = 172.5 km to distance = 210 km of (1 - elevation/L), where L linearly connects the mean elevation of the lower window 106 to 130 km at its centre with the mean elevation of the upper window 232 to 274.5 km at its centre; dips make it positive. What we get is 7.1 km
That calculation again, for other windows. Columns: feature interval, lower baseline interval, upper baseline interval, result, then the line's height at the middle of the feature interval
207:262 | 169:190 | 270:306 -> 3.0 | 63.5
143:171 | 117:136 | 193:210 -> 0.8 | 47.4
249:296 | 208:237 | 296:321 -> -0.9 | 65.6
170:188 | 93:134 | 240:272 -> 0.9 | 61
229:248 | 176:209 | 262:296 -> -1.7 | 58.5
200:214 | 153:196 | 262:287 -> 4.4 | 57.7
